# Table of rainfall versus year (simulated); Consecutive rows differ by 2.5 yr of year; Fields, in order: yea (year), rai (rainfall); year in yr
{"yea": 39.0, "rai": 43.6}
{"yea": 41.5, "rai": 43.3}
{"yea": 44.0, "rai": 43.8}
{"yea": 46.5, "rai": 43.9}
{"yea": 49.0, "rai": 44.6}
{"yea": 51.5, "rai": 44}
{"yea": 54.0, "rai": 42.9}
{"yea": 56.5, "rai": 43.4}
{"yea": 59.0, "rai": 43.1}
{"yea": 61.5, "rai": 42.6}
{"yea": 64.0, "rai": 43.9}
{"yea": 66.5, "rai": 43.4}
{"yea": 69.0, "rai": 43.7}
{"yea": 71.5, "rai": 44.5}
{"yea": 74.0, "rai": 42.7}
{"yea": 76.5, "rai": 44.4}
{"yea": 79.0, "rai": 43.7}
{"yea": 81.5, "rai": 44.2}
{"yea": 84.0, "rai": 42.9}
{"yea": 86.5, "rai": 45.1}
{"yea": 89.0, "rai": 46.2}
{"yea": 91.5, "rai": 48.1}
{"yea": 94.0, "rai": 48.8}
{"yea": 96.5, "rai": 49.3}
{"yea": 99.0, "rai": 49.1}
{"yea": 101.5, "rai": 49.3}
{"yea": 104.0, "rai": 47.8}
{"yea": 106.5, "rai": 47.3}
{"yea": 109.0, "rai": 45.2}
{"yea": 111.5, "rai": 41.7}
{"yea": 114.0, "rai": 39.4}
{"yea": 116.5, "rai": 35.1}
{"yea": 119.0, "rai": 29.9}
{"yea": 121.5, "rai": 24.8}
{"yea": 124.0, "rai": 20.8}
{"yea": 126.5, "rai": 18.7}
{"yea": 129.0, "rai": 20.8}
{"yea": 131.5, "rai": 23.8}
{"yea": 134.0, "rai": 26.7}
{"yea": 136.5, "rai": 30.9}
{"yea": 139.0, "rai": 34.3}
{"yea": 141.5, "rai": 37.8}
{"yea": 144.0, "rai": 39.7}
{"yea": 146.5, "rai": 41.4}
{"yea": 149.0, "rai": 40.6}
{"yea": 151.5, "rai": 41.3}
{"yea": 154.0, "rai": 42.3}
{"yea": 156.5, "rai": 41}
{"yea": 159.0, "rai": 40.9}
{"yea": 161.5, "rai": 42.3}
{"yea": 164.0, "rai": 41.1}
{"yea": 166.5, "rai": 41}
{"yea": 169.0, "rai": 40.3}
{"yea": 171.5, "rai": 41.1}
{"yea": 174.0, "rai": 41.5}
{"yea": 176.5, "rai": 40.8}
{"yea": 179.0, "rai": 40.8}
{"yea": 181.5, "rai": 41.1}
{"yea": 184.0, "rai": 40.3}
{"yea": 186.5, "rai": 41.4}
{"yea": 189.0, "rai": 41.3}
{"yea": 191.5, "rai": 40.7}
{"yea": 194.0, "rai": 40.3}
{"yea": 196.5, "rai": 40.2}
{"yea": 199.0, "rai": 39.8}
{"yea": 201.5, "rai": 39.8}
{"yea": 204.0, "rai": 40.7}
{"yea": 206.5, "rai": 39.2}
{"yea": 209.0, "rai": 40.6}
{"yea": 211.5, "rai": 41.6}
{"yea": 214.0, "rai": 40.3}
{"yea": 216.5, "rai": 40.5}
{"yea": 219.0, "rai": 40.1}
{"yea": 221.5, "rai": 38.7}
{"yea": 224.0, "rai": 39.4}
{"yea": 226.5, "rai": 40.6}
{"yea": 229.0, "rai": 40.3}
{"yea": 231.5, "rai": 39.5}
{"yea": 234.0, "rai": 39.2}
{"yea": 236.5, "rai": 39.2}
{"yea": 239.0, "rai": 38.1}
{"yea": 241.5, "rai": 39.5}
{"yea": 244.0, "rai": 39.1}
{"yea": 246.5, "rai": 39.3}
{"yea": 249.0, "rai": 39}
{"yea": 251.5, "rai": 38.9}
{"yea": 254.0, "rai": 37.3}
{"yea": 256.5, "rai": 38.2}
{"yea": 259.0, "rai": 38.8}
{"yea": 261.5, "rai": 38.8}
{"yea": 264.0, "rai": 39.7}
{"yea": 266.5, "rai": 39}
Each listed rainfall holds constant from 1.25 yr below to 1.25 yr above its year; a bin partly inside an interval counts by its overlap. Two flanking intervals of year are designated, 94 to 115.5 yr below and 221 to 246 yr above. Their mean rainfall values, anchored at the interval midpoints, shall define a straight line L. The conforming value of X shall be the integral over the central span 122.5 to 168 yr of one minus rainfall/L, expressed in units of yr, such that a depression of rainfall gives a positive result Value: 9.49 yr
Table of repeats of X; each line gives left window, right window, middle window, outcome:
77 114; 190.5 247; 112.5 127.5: 5.5 yr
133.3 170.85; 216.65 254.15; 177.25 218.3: -1.4 yr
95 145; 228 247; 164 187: -2.2 yr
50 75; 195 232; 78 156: 6.8 yr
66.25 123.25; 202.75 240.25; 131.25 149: 3.1 yr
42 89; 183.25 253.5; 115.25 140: 9.2 yr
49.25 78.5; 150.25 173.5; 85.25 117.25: -2.3 yr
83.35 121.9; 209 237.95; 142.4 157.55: 0.4 yr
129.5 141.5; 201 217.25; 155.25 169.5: -3.3 yr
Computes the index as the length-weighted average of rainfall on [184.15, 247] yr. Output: 40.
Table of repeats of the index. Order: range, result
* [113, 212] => 37.1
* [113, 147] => 30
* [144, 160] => 41.1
